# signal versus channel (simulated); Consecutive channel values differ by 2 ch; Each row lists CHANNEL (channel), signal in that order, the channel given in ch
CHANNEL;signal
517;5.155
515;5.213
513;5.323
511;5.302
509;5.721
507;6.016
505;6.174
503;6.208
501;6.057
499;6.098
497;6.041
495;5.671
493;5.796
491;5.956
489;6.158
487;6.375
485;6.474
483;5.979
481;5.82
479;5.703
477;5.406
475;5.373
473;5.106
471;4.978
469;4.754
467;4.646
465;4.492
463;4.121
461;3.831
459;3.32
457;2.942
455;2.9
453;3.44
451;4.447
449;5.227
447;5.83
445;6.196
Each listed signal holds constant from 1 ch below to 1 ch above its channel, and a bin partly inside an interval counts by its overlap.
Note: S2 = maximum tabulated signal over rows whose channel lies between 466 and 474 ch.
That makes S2 5.106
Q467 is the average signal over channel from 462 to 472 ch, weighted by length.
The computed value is 4.6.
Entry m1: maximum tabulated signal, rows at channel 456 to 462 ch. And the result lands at 3.831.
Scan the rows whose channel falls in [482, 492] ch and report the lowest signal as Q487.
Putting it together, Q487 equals 5.956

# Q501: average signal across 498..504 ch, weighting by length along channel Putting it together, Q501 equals 6.12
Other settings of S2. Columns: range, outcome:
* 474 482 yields 5.82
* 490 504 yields 6.208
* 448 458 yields 5.227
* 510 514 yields 5.323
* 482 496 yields 6.474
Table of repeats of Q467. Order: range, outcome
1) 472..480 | 5.4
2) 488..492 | 6.06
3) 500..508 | 6.11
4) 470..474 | 5.04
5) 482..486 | 6.23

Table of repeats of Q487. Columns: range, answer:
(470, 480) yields 4.978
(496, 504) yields 6.041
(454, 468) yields 2.9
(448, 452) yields 4.447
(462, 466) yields 4.121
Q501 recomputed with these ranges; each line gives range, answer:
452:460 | 3.15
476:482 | 5.64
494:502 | 5.97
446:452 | 5.17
